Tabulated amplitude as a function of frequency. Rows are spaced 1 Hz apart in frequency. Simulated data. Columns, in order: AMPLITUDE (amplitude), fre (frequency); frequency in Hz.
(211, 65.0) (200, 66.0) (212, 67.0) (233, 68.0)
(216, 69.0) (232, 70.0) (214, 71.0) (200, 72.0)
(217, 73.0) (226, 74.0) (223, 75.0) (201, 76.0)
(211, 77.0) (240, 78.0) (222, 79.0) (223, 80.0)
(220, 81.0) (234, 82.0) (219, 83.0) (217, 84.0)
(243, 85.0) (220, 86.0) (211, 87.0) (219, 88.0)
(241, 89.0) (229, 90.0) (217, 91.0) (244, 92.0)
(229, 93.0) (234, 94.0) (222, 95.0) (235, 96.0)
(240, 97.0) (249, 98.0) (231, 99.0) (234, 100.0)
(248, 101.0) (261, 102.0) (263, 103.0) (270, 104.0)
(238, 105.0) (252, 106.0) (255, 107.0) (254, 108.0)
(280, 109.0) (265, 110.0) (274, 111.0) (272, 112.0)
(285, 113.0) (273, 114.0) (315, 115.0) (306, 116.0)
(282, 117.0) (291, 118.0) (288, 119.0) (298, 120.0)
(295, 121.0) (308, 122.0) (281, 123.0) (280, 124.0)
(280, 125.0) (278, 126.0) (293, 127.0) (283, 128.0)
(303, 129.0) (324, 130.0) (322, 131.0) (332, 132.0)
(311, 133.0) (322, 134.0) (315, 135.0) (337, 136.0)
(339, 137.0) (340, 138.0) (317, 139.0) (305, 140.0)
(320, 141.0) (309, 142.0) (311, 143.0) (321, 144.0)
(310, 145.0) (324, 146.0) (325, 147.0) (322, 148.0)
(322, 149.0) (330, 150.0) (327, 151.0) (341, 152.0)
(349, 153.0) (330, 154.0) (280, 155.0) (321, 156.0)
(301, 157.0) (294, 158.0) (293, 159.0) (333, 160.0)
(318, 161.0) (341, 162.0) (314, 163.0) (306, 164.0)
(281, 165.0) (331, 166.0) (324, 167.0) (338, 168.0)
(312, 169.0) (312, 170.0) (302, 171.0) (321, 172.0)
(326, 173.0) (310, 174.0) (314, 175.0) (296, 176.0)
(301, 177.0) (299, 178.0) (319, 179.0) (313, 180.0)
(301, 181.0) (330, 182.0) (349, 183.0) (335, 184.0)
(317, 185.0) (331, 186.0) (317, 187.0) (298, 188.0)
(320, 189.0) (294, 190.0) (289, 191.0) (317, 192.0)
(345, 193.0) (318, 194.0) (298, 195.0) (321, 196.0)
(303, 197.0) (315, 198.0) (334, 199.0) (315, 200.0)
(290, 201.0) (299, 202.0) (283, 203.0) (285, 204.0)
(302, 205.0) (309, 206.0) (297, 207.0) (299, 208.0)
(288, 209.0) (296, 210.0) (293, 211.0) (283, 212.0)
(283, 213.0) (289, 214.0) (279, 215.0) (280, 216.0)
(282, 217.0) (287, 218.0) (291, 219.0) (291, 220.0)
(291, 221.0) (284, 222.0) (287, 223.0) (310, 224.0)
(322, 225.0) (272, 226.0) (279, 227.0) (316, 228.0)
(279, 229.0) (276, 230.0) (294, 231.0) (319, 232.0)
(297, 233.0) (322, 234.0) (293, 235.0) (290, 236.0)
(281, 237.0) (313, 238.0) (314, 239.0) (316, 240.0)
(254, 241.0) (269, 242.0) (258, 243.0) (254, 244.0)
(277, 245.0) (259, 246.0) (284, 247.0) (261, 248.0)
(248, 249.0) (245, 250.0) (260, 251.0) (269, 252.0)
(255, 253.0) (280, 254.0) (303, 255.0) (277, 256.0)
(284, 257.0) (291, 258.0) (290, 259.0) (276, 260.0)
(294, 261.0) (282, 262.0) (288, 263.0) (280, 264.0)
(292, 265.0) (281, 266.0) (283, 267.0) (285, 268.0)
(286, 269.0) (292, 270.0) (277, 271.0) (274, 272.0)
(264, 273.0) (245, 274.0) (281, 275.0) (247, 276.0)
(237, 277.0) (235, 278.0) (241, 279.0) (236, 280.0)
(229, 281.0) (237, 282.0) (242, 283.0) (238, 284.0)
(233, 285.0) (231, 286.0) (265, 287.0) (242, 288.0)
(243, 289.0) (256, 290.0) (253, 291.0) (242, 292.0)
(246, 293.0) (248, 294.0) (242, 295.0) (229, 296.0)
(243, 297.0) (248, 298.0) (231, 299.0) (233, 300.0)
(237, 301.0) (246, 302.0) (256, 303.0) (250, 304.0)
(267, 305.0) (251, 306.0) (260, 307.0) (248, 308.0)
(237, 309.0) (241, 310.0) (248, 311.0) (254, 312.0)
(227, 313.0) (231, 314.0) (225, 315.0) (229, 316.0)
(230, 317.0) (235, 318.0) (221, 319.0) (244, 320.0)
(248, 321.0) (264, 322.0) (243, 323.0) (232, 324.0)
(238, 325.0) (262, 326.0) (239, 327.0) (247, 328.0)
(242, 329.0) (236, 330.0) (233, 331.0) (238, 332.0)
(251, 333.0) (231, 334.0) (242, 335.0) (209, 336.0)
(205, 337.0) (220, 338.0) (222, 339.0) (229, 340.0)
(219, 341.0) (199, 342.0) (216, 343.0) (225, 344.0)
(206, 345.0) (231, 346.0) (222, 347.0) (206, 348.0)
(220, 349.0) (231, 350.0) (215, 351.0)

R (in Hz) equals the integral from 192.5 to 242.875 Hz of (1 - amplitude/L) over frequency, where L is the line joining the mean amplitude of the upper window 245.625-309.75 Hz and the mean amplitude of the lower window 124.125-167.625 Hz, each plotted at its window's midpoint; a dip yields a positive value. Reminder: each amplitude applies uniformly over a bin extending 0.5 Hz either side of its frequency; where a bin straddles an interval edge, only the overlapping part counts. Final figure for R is -2.1 Hz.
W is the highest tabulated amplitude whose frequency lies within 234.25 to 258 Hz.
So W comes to 316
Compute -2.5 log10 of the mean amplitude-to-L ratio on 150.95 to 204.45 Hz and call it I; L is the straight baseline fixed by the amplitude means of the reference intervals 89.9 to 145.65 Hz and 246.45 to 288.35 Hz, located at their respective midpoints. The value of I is -0.14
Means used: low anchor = 282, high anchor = 265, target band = 314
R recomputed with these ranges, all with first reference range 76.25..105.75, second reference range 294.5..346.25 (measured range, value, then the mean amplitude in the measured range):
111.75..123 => -2.8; 292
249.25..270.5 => -4.0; 280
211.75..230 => -4.2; 289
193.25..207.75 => -4.4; 306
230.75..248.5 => -3.9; 286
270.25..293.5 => -1.2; 248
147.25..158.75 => -4.2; 319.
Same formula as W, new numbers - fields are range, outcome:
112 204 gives 349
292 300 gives 248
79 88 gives 243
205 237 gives 322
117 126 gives 308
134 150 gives 340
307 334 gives 264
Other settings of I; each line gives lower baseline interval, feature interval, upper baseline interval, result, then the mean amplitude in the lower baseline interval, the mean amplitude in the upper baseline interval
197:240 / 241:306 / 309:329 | 0.023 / 296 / 240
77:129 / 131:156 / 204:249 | -0.207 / 256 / 289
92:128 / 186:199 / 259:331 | -0.201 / 267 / 251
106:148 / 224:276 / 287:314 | -0.082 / 300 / 245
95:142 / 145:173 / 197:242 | -0.104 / 285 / 295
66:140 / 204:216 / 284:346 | -0.172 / 260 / 238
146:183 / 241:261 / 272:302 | -0.023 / 317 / 244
